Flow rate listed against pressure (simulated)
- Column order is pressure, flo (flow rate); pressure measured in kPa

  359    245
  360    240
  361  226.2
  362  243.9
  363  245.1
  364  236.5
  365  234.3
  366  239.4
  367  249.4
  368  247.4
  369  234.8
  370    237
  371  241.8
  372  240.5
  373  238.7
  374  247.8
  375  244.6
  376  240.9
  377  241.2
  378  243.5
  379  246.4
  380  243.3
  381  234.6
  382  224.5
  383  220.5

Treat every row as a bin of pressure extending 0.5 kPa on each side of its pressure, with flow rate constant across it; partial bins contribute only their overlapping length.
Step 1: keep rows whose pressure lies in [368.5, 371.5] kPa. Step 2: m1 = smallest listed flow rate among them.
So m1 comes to 234.8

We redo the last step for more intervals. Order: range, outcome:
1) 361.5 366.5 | 234.3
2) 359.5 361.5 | 226.2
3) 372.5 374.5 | 238.7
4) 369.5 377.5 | 237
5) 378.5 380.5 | 243.3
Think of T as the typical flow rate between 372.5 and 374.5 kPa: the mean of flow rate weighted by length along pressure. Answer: 243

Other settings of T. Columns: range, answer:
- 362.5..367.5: 241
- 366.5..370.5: 242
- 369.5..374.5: 241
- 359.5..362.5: 237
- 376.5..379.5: 244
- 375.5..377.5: 241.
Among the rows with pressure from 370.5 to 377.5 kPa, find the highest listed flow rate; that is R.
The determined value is 247.8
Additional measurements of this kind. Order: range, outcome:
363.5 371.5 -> 249.4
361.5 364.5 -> 245.1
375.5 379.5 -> 246.4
